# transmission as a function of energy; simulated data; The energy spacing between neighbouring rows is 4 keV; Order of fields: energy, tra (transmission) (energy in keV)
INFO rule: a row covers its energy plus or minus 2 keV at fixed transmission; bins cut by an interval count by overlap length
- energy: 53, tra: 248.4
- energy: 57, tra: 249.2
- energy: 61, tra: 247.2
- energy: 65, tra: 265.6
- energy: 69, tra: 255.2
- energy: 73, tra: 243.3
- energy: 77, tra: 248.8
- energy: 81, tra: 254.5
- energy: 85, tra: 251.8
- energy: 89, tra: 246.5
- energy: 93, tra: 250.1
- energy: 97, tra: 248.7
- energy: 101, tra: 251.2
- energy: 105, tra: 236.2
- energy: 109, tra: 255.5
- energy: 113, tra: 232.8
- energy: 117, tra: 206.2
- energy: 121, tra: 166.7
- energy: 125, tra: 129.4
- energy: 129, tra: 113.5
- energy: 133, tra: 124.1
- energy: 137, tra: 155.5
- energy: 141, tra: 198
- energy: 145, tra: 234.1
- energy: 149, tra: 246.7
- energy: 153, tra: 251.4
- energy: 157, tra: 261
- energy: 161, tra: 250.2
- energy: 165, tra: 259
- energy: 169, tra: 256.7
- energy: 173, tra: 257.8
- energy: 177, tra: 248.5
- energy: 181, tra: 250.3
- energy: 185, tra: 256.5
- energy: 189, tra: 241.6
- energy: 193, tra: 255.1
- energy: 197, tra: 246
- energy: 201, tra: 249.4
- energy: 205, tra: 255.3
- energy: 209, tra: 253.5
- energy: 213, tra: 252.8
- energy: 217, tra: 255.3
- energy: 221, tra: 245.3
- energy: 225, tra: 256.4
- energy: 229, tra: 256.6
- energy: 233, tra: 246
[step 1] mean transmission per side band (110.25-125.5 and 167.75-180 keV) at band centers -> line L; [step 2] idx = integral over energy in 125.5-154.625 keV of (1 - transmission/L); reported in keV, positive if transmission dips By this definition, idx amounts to 4.51 keV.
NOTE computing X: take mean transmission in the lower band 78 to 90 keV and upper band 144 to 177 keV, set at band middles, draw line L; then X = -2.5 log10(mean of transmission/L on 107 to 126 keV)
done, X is 0.24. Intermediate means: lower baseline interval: 251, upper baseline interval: 252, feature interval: 202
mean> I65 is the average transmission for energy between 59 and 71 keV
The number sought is 256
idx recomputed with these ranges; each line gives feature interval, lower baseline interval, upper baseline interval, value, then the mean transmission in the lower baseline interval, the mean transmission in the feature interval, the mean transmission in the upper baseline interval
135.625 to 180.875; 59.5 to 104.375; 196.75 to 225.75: 2.1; 251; 240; 252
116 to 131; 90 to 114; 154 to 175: 6.0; 246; 150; 257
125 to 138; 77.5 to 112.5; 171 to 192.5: 6.3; 249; 129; 251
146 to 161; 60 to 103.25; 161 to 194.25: 0.1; 251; 251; 253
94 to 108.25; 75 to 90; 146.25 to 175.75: 0.3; 251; 247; 254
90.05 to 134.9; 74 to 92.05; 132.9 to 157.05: 6.0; 250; 202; 213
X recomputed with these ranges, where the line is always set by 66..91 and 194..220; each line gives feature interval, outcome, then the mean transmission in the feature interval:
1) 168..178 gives -0.01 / 255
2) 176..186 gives 0.00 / 252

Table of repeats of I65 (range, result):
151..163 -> 254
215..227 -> 252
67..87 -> 251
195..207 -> 250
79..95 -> 251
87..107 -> 247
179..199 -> 250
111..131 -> 170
